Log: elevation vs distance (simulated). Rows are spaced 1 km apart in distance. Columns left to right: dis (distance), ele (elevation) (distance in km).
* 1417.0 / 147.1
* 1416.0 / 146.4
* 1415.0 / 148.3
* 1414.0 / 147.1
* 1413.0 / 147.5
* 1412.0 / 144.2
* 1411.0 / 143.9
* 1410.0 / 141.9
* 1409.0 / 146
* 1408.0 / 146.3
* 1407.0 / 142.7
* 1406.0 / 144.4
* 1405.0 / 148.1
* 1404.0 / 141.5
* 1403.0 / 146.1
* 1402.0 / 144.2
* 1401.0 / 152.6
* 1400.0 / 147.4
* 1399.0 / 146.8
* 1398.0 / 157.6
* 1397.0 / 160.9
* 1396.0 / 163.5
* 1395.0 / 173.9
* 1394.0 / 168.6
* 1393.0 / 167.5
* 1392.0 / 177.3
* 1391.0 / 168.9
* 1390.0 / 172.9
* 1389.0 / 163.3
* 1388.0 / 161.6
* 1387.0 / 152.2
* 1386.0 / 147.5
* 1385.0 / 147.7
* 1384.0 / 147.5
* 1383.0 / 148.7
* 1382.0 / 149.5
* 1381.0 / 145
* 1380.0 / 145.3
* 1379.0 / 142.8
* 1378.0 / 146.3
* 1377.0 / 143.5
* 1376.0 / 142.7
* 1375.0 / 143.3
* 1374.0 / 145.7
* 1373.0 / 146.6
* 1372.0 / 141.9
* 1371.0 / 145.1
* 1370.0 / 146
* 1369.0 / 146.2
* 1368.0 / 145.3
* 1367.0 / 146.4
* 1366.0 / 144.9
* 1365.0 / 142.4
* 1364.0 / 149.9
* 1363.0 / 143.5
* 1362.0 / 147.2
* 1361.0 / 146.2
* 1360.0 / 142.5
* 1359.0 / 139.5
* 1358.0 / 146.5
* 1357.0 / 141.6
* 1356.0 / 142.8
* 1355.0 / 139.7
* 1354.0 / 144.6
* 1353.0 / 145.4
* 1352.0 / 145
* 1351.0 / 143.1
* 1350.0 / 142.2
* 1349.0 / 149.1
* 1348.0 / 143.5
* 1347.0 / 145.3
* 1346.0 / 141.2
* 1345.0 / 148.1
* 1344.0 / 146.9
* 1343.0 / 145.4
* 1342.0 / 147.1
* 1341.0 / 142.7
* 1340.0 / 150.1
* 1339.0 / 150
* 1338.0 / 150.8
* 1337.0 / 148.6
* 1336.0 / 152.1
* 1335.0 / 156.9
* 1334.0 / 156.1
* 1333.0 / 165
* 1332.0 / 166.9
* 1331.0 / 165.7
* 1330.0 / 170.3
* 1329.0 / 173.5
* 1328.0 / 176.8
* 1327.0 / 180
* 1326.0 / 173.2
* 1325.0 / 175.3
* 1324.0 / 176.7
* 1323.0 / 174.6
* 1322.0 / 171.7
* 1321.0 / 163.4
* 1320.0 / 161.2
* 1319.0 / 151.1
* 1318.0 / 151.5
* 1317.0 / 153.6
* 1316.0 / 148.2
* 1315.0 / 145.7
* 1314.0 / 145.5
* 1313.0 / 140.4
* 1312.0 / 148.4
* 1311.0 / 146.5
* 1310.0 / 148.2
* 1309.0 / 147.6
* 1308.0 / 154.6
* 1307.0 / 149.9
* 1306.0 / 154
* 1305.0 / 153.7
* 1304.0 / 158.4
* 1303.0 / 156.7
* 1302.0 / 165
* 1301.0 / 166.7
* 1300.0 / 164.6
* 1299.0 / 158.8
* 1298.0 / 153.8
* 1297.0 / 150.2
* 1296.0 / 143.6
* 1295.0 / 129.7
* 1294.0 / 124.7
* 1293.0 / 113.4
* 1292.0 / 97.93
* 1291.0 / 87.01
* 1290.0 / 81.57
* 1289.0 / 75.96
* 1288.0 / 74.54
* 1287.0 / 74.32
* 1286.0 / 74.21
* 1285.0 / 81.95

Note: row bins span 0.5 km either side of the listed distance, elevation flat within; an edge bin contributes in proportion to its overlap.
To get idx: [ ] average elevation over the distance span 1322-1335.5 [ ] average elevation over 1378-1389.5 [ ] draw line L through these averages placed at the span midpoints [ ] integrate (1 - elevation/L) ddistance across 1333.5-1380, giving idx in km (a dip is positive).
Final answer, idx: 4.1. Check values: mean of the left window 170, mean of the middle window 146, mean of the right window 150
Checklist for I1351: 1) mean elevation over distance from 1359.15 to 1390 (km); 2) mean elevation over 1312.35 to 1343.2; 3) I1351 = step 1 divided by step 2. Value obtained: 0.93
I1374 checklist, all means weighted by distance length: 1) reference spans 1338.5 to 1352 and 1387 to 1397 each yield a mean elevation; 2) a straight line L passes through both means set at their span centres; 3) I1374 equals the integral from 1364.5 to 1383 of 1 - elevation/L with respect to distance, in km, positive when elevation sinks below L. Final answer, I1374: 1.61 km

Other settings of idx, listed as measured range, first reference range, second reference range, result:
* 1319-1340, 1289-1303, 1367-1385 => -4.1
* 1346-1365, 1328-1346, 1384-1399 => 1.6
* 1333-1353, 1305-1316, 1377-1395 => 0.5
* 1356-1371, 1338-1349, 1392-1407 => 0.5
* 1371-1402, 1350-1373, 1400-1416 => -1.8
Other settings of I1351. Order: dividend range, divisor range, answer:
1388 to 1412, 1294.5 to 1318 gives 1.02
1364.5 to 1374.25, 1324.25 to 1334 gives 0.85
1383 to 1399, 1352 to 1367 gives 1.12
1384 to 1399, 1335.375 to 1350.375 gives 1.10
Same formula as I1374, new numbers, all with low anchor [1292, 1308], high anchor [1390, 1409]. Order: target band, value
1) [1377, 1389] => 0.4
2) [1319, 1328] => -1.3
